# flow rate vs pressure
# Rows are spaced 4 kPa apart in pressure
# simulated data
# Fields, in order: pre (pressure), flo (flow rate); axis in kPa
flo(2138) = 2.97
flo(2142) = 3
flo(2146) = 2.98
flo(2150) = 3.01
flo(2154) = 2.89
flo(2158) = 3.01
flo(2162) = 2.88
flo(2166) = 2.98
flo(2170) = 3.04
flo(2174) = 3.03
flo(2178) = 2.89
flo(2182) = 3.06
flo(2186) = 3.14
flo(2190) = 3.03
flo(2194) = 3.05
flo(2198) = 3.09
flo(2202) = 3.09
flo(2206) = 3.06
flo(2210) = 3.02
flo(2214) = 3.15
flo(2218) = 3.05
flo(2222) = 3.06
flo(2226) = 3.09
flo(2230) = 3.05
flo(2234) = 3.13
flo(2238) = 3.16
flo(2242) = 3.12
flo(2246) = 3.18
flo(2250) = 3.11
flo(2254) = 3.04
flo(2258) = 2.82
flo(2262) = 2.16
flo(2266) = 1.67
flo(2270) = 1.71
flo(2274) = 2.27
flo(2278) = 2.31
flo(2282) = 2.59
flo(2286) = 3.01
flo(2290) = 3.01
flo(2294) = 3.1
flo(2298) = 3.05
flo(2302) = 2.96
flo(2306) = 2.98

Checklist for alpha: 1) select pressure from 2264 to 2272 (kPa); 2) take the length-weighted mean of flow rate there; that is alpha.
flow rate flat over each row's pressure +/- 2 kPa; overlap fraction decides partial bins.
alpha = 1.69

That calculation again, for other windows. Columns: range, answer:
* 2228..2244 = 3.12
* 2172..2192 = 3.03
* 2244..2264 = 2.86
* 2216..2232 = 3.06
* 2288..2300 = 3.05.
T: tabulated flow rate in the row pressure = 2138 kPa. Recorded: 2.97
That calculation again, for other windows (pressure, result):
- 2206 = 3.06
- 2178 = 2.89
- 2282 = 2.59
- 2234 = 3.13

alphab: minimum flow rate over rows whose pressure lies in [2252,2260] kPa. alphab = 2.82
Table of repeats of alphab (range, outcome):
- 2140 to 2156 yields 2.89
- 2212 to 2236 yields 3.05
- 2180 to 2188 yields 3.06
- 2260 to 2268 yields 1.67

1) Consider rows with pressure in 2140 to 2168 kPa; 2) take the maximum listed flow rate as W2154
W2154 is 3.01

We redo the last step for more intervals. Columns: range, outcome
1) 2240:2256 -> 3.18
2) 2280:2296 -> 3.1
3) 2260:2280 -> 2.31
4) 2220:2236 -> 3.13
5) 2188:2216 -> 3.15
